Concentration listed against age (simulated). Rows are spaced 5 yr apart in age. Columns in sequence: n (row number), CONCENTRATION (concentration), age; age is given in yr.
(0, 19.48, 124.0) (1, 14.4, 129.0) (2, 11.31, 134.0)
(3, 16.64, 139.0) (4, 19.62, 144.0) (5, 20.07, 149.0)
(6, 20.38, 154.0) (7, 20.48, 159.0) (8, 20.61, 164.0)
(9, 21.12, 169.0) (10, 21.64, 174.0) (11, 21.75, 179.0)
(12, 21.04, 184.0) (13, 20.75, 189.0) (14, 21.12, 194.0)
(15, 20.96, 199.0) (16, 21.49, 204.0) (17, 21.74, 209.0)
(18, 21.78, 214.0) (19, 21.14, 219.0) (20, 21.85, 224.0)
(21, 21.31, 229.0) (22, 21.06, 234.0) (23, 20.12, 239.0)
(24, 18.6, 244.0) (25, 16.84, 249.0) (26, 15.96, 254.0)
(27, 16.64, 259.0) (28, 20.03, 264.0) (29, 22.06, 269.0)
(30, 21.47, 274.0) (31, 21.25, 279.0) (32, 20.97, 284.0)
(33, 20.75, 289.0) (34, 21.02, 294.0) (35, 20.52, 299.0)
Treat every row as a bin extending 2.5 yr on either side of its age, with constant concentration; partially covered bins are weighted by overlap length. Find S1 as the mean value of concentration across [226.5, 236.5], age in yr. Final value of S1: 21.2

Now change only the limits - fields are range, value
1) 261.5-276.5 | 21.2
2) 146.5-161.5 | 20.3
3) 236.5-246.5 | 19.4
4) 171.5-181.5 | 21.7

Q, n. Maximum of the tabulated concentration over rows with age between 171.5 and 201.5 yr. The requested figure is 21.75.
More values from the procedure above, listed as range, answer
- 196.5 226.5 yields 21.85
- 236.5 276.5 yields 22.06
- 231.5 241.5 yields 21.06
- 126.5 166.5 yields 20.61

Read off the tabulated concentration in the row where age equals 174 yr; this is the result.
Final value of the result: 21.64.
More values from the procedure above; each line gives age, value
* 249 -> 16.84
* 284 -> 20.97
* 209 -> 21.74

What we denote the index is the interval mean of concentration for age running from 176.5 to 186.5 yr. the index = 21.4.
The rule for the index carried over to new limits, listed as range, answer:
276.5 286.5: 21.1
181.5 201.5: 21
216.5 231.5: 21.4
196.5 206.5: 21.2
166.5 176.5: 21.4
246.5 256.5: 16.4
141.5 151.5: 19.8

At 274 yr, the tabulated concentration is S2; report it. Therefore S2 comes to 21.47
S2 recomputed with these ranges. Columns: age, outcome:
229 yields 21.31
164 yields 20.61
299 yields 20.52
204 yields 21.49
